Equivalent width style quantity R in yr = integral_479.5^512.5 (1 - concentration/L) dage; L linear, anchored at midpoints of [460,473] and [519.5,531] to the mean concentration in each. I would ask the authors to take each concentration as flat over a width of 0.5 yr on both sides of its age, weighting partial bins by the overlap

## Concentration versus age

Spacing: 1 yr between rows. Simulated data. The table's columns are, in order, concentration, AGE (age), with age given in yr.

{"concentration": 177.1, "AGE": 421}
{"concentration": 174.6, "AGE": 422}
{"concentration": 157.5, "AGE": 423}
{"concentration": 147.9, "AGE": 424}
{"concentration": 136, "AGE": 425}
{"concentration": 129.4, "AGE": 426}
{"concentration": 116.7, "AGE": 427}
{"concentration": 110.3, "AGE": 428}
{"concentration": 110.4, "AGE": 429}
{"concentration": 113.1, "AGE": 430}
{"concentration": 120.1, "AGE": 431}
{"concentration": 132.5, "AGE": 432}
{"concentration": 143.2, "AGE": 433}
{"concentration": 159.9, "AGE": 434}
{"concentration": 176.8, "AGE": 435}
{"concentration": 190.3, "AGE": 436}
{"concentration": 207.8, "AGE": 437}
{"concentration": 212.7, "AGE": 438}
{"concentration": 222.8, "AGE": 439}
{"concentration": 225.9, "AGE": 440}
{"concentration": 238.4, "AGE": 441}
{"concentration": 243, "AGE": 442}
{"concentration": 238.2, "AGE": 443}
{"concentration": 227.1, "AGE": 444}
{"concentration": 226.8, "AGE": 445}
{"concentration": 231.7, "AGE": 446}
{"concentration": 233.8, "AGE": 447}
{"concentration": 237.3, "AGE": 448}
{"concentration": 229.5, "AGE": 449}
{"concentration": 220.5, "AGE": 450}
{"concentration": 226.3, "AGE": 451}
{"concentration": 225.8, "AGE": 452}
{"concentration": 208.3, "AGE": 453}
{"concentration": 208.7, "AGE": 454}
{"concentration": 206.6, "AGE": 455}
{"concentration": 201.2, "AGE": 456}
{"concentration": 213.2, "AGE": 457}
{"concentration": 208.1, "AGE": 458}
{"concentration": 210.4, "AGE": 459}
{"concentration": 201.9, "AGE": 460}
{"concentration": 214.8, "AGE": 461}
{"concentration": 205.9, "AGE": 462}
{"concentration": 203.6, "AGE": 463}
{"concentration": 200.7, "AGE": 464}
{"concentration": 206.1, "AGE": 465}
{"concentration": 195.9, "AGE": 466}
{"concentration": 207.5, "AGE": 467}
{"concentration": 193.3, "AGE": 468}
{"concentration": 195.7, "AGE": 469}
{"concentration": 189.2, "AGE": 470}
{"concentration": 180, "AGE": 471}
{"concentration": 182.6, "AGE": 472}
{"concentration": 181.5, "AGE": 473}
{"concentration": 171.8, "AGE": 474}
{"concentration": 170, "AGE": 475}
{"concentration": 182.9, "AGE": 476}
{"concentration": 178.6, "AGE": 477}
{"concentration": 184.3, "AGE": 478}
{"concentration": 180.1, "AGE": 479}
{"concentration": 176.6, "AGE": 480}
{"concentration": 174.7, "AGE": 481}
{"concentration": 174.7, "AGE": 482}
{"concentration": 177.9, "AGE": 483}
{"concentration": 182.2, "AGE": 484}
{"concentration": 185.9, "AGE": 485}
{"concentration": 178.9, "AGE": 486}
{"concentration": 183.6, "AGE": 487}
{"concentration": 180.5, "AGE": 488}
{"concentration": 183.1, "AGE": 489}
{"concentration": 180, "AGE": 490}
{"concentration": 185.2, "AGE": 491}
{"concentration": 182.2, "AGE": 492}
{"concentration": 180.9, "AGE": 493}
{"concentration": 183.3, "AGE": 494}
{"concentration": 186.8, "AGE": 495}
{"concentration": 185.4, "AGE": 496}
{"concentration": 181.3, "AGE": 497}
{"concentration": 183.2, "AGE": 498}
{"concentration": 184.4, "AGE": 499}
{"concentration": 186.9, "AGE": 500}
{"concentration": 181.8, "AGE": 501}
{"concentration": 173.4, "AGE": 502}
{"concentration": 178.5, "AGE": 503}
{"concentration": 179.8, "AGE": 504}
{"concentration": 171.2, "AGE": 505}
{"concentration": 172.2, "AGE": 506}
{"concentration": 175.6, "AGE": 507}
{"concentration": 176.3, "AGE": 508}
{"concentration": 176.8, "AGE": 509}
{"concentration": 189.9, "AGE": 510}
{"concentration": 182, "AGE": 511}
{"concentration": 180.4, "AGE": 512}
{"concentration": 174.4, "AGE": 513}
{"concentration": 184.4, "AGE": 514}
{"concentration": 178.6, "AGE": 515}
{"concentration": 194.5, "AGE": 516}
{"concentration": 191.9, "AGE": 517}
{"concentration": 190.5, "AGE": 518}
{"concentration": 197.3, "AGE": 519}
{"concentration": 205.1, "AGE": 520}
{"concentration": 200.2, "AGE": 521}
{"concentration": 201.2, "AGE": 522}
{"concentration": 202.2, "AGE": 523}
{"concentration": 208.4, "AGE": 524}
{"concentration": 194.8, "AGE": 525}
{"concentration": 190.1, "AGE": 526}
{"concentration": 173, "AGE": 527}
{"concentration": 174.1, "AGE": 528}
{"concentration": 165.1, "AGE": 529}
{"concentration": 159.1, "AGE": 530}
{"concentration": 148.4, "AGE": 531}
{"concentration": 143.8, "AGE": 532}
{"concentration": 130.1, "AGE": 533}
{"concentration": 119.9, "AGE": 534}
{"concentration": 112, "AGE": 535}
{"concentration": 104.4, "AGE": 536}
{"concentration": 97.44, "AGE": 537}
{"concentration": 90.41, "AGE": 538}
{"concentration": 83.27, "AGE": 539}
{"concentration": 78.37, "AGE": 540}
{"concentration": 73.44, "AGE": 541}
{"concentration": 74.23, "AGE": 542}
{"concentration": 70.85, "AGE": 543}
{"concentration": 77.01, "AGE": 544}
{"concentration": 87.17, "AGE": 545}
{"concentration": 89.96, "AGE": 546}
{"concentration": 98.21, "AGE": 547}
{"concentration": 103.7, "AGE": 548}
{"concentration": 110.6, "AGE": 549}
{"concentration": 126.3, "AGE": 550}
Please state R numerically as 2.0 yr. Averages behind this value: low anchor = 197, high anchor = 187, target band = 180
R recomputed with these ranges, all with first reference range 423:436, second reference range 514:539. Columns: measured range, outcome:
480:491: -2.01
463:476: -3.71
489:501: -2.19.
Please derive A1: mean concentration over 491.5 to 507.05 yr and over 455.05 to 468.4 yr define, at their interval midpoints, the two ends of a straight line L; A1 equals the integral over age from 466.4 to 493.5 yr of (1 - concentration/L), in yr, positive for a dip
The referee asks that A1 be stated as 1.5 yr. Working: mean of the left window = 205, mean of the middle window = 182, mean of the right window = 181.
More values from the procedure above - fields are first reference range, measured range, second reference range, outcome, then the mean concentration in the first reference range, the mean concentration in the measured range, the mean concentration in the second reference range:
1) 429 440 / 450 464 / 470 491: -3.0 yr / 168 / 210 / 180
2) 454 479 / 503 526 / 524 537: -3.6 yr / 195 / 187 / 151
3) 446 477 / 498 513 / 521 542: -1.3 yr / 204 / 179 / 142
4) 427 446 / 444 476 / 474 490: -4.4 yr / 183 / 206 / 179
